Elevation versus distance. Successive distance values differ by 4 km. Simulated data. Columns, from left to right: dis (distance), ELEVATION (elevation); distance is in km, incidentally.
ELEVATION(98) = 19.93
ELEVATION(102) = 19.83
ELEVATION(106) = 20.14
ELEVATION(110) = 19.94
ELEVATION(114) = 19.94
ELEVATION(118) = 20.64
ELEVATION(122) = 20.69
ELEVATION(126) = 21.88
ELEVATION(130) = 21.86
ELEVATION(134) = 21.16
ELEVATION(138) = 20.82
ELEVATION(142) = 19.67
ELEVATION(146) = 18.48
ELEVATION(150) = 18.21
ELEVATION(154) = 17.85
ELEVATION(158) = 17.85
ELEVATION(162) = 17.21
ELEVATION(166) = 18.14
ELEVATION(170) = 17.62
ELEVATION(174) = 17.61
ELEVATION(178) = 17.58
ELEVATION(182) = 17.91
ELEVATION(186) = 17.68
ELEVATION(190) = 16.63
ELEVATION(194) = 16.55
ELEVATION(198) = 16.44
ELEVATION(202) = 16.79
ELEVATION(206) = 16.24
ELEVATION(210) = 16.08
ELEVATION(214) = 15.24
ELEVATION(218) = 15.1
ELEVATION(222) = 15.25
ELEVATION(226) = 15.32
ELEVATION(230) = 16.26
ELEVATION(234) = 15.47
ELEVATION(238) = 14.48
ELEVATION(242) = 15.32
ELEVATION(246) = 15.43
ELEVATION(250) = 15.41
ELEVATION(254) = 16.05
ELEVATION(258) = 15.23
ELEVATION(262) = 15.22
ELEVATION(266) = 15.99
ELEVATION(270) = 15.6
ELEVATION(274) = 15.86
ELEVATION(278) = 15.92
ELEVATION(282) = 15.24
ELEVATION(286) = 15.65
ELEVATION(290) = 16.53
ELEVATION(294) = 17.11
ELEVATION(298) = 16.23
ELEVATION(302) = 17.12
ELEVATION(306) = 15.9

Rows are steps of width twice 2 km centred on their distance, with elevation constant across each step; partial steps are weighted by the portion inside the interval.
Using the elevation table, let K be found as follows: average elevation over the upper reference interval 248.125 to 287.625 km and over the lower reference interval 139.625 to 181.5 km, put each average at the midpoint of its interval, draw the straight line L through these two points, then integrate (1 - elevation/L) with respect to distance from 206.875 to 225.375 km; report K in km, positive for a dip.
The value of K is 1.5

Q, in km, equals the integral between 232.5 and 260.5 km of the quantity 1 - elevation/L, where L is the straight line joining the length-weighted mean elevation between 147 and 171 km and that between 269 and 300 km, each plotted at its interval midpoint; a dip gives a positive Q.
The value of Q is 2.1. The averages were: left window 17.8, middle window 15.3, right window 16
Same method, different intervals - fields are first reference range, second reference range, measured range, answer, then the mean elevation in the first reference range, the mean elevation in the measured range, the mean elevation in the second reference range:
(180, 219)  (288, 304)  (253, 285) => 2.02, 16.5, 15.6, 16.7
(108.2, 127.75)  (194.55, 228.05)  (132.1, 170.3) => 0.37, 20.6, 18.7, 15.8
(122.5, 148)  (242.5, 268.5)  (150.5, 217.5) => 5.44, 20.6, 17.1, 15.5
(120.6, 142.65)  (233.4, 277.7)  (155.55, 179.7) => 2.22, 21.1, 17.7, 15.5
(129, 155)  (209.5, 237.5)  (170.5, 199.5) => 0.38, 19.7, 17.2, 15.4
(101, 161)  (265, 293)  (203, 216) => 1.34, 19.9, 15.9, 15.9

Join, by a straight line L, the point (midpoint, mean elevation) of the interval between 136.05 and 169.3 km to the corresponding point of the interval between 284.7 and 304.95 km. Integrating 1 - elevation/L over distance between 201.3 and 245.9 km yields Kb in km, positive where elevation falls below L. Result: 5.0 km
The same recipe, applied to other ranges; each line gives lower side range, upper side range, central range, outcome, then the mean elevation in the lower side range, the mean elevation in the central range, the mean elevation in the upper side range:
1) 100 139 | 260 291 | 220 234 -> 1.36 km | 20.7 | 15.6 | 15.7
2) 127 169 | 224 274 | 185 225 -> 2.24 km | 19.2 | 16.1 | 15.5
